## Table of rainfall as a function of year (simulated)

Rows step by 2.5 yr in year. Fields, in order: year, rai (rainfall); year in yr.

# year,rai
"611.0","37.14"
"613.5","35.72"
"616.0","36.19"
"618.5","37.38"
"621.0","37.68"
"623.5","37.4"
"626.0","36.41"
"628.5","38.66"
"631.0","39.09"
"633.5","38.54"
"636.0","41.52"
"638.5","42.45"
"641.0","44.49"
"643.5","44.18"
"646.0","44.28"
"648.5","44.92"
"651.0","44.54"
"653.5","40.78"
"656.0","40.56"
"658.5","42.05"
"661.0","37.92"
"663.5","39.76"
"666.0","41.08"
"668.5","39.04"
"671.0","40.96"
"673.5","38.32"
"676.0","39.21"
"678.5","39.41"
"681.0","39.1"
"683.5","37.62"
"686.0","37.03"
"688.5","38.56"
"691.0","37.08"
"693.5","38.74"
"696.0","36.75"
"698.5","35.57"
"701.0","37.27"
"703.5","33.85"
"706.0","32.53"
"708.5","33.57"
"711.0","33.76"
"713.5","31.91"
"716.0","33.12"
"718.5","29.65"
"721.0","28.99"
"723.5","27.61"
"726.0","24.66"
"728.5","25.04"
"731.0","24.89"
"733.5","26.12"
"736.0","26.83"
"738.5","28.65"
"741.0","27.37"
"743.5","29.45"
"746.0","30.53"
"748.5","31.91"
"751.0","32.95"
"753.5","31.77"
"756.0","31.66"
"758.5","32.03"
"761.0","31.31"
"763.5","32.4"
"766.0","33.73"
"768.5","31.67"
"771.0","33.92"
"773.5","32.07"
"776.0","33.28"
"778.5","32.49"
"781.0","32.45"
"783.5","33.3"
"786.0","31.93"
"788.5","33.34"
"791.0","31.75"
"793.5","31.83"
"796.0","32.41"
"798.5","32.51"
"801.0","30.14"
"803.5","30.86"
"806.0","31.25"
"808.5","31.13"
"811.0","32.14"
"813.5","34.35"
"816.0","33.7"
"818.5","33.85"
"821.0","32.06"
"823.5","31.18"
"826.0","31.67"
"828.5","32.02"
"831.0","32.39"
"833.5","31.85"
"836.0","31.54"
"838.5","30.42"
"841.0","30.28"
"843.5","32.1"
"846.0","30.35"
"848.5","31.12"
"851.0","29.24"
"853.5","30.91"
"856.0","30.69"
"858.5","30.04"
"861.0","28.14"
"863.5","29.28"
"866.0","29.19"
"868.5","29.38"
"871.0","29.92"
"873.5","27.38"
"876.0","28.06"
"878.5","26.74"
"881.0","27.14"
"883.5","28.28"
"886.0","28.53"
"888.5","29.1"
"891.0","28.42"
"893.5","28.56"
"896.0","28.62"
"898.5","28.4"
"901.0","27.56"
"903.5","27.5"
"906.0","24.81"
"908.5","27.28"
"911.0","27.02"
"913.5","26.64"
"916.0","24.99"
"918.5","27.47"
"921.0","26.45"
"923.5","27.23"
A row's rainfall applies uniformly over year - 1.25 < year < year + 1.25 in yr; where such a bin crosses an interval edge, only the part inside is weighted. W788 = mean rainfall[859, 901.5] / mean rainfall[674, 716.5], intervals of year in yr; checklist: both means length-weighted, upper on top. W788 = 0.78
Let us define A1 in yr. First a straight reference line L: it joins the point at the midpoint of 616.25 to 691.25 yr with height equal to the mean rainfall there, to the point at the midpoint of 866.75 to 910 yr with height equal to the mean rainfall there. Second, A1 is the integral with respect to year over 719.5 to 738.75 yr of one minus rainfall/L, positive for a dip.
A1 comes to 5.1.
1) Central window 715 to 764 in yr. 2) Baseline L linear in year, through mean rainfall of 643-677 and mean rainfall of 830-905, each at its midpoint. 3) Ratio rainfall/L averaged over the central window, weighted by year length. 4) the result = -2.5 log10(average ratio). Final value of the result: 0.24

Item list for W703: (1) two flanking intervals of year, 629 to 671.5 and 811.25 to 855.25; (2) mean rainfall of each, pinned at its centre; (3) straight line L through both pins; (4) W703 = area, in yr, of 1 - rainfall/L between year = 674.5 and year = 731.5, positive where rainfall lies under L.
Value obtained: 7.2 yr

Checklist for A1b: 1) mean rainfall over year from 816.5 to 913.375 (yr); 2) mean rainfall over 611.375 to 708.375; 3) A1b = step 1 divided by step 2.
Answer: 0.8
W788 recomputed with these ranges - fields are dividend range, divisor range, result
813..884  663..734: 0.88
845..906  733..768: 0.94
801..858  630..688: 0.77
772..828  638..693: 0.80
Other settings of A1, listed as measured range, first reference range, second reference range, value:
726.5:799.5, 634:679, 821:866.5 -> 8.9 yr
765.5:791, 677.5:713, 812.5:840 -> 0.8 yr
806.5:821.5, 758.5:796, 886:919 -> -0.9 yr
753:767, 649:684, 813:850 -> 1.3 yr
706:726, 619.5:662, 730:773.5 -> 1.8 yr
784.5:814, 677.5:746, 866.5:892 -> -1.6 yr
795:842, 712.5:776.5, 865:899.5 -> -4.4 yr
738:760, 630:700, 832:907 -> 3.0 yr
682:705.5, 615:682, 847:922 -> 0.7 yr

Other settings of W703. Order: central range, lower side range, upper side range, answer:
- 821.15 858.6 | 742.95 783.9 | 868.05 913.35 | -1.9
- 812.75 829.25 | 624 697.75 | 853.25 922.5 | -0.6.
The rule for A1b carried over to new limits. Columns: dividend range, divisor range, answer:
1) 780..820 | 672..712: 0.88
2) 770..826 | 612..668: 0.80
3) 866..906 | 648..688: 0.70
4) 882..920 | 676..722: 0.78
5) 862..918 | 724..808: 0.90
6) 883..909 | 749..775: 0.86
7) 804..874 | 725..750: 1.12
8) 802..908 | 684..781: 0.94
